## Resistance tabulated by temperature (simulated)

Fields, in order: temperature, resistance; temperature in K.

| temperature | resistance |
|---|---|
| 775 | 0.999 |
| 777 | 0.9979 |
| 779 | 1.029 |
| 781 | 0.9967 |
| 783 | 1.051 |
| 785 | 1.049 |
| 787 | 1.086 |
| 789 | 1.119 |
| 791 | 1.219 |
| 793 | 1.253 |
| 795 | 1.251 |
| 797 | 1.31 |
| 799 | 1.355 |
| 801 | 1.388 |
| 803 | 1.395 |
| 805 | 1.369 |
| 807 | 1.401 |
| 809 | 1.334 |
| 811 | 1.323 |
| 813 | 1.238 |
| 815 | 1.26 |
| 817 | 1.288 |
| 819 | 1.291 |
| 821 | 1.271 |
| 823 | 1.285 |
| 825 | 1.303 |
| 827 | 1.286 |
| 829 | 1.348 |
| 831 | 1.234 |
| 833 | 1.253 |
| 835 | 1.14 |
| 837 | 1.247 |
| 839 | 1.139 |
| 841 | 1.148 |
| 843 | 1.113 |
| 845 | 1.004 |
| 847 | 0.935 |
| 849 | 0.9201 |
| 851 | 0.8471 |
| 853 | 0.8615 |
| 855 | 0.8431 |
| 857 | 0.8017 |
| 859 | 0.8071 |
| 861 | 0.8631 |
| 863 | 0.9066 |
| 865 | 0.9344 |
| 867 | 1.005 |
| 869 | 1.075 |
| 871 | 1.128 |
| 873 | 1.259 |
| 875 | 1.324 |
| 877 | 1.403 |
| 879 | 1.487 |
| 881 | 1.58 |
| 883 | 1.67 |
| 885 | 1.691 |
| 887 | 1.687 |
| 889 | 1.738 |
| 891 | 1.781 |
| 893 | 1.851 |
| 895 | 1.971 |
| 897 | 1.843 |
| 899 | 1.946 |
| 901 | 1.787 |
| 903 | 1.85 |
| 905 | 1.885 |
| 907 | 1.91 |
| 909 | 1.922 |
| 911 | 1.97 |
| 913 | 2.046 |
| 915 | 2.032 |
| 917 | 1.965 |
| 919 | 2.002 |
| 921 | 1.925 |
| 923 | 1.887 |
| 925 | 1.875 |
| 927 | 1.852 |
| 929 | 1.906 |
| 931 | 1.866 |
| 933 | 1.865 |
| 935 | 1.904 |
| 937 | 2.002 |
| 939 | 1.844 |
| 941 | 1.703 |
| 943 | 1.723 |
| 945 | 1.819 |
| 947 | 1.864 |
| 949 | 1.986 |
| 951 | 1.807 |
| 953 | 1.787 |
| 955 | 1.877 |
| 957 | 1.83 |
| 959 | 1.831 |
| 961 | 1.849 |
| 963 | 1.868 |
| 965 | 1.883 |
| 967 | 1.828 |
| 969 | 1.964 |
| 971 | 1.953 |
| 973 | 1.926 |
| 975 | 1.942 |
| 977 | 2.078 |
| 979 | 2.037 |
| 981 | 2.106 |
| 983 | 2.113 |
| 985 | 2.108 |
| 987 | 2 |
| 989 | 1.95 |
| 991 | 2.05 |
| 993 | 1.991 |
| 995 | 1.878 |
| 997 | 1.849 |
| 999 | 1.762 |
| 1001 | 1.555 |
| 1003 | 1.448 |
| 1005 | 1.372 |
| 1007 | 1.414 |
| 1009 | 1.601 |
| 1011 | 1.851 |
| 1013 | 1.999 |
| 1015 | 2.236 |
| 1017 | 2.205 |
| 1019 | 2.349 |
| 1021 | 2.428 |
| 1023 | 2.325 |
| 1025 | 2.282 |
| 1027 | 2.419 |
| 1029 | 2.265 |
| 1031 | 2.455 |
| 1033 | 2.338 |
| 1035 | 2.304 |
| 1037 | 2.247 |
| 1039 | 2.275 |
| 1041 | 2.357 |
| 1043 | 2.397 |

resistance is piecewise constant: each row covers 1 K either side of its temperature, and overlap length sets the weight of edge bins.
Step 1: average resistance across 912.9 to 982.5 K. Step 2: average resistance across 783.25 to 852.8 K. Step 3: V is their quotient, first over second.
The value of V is 1.6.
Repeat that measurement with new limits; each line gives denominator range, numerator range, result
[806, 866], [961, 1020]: 1.70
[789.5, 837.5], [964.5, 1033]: 1.54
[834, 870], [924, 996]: 1.96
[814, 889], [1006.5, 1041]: 1.85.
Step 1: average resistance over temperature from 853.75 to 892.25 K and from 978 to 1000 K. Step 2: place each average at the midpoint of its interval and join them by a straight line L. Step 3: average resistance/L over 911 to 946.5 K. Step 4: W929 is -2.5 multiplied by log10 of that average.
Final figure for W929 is -0.181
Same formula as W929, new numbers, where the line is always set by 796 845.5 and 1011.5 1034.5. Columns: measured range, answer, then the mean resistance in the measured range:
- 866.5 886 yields 0.14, 1.37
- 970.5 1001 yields 0.07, 1.97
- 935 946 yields 0.03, 1.83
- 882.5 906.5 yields -0.11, 1.81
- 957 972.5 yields 0.07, 1.88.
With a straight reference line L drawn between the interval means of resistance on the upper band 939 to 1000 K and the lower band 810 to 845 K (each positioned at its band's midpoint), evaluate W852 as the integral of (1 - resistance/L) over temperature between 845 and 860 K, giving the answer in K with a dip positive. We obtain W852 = 5.4 K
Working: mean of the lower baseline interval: 1.24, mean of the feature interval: 0.869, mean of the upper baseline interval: 1.91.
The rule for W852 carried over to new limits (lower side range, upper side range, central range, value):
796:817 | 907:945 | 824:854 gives 7.4 K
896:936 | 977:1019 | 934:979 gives 0.5 K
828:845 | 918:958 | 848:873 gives 7.8 K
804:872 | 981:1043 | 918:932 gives -2.8 K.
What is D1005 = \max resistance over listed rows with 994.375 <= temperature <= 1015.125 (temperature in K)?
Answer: 2.236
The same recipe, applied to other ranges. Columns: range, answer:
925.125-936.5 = 1.906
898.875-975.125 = 2.046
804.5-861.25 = 1.401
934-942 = 2.002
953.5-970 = 1.964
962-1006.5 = 2.113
